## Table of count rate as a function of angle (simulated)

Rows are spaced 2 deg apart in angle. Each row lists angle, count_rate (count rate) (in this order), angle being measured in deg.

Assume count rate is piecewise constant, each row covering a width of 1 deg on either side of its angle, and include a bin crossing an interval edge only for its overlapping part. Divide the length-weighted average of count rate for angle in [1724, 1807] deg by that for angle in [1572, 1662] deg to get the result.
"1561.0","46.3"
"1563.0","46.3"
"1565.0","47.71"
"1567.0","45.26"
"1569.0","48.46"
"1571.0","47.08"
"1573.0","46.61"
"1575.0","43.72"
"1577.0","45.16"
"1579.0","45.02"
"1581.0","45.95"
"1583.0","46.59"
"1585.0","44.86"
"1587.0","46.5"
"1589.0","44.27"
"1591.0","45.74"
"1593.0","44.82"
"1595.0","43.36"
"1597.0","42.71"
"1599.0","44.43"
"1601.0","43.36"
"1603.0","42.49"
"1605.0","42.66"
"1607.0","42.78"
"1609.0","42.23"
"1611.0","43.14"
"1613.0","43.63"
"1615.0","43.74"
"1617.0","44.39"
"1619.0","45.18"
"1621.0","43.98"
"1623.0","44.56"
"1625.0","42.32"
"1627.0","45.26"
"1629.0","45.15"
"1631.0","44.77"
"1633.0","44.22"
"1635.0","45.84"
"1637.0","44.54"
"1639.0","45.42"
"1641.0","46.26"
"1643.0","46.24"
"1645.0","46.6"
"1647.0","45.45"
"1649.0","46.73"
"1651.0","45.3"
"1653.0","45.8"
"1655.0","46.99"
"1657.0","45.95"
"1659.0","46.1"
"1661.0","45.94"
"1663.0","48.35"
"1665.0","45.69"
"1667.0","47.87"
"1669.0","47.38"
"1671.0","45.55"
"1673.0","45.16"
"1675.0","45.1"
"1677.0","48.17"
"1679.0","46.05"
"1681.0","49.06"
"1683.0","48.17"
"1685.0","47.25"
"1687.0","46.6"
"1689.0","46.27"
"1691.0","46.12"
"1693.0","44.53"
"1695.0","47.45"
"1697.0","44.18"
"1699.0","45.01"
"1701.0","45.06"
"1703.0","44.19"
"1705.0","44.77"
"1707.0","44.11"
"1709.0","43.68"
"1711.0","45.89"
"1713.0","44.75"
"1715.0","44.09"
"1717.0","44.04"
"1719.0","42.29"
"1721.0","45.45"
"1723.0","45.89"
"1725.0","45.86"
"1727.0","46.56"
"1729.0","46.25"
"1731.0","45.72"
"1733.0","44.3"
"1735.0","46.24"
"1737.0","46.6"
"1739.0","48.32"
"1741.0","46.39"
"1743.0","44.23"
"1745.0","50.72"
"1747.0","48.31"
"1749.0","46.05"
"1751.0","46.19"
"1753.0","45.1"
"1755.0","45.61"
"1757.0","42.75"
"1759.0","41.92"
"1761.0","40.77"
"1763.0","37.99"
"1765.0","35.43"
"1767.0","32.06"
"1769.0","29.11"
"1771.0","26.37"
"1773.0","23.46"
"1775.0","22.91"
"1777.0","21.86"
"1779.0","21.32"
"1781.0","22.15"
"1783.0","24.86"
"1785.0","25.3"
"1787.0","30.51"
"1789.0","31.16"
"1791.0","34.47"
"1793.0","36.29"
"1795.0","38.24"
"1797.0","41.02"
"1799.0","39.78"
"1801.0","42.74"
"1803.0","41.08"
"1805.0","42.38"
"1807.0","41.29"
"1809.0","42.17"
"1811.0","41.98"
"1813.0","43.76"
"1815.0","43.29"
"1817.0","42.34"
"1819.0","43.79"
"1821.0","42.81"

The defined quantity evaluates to 0.85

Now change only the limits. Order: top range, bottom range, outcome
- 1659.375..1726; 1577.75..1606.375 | 1.03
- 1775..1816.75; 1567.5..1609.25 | 0.78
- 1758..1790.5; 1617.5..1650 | 0.65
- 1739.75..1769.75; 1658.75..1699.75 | 0.91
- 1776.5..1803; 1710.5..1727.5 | 0.71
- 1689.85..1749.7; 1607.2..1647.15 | 1.02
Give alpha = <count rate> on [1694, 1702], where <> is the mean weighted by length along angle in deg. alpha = 45.4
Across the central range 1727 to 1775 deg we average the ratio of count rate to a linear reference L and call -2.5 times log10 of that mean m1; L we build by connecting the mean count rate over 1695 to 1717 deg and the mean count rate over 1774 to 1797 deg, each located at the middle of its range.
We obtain -0.16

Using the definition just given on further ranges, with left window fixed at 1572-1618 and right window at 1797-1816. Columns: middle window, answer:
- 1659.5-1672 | -0.08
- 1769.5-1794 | 0.50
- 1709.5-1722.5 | -0.04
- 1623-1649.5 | -0.03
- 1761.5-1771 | 0.26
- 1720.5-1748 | -0.09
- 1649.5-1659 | -0.06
